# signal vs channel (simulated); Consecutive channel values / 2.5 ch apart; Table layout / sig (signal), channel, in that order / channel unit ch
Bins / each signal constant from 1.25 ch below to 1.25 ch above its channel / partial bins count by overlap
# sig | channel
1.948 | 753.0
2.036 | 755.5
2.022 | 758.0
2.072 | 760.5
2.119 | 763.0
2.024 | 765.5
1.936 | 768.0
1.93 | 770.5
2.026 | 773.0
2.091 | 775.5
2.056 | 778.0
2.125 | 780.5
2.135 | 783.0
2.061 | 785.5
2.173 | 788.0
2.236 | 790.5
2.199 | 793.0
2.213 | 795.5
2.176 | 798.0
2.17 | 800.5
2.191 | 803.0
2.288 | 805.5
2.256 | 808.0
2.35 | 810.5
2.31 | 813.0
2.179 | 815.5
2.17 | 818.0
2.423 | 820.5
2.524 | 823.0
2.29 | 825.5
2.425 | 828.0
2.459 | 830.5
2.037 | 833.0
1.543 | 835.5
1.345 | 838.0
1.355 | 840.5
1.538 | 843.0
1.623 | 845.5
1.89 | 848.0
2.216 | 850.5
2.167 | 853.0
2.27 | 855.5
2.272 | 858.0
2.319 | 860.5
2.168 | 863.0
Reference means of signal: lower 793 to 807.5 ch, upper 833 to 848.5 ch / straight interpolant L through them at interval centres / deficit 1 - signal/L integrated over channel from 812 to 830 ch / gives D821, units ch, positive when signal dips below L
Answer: -4.42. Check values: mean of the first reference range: 2.21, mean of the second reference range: 1.57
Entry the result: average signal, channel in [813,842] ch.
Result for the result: 2.07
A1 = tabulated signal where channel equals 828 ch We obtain 2.425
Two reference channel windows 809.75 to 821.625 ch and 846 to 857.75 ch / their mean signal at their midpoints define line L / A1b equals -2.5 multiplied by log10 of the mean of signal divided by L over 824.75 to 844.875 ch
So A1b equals 0.18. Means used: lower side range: 2.28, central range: 1.86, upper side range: 2.11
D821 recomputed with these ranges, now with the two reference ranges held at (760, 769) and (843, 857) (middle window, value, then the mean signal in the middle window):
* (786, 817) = -3.2 ch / 2.22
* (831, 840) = 1.4 ch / 1.69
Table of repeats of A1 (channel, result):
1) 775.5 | 2.091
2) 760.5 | 2.072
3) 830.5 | 2.459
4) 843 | 1.538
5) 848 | 1.89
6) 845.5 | 1.623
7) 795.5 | 2.213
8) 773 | 2.026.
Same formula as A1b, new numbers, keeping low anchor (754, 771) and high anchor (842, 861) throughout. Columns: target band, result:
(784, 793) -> -0.07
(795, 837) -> -0.10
